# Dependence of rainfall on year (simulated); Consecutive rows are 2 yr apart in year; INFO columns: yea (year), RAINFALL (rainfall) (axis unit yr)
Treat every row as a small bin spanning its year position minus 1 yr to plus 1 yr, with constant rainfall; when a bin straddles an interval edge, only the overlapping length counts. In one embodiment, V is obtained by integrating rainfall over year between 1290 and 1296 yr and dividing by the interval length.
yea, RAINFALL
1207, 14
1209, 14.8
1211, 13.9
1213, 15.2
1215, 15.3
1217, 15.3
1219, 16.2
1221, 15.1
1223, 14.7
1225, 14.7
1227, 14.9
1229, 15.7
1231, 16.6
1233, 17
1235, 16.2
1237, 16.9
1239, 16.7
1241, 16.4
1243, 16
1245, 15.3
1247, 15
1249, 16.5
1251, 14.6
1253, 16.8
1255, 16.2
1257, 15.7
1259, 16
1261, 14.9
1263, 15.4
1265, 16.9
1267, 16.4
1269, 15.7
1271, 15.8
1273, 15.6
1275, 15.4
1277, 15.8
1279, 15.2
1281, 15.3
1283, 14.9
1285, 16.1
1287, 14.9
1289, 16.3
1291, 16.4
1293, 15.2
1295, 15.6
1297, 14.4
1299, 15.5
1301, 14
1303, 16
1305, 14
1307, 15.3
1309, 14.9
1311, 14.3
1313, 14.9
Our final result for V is 15.7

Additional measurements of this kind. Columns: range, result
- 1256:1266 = 15.8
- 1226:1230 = 15.3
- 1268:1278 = 15.7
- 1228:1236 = 16.4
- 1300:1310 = 14.8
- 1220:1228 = 14.8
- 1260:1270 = 15.9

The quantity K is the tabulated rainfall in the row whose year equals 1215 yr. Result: 15.3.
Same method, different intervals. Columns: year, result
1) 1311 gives 14.3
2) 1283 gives 14.9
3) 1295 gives 15.6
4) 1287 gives 14.9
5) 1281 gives 15.3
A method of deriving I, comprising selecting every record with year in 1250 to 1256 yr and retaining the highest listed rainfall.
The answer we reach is 16.8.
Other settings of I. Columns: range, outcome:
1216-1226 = 16.2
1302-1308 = 16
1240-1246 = 16.4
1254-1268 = 16.9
